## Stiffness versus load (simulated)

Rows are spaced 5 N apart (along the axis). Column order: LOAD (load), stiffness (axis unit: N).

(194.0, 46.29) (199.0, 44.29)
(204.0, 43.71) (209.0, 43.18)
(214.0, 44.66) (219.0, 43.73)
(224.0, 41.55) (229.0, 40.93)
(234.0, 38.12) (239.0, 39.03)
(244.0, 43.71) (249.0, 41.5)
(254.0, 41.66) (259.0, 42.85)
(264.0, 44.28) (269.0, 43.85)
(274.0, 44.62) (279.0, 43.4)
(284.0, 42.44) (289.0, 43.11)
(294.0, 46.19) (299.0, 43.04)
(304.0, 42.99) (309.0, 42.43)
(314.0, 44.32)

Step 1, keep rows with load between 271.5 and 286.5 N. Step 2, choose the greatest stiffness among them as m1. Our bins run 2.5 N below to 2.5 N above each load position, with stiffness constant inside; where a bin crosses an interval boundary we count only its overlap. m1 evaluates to 44.62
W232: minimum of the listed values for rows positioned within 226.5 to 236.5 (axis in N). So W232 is 38.12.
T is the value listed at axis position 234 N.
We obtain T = 38.12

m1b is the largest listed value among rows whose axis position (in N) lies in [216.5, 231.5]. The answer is 43.73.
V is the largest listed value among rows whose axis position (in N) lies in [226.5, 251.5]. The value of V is 43.71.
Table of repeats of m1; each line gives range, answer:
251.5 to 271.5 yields 44.28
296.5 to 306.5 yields 43.04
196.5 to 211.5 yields 44.29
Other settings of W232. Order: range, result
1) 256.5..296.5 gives 42.44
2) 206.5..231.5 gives 40.93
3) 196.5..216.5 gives 43.18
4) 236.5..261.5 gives 39.03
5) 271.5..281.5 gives 43.4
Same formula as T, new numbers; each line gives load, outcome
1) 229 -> 40.93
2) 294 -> 46.19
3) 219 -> 43.73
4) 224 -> 41.55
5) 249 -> 41.5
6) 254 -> 41.66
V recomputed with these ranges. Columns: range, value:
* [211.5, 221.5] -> 44.66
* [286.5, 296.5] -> 46.19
